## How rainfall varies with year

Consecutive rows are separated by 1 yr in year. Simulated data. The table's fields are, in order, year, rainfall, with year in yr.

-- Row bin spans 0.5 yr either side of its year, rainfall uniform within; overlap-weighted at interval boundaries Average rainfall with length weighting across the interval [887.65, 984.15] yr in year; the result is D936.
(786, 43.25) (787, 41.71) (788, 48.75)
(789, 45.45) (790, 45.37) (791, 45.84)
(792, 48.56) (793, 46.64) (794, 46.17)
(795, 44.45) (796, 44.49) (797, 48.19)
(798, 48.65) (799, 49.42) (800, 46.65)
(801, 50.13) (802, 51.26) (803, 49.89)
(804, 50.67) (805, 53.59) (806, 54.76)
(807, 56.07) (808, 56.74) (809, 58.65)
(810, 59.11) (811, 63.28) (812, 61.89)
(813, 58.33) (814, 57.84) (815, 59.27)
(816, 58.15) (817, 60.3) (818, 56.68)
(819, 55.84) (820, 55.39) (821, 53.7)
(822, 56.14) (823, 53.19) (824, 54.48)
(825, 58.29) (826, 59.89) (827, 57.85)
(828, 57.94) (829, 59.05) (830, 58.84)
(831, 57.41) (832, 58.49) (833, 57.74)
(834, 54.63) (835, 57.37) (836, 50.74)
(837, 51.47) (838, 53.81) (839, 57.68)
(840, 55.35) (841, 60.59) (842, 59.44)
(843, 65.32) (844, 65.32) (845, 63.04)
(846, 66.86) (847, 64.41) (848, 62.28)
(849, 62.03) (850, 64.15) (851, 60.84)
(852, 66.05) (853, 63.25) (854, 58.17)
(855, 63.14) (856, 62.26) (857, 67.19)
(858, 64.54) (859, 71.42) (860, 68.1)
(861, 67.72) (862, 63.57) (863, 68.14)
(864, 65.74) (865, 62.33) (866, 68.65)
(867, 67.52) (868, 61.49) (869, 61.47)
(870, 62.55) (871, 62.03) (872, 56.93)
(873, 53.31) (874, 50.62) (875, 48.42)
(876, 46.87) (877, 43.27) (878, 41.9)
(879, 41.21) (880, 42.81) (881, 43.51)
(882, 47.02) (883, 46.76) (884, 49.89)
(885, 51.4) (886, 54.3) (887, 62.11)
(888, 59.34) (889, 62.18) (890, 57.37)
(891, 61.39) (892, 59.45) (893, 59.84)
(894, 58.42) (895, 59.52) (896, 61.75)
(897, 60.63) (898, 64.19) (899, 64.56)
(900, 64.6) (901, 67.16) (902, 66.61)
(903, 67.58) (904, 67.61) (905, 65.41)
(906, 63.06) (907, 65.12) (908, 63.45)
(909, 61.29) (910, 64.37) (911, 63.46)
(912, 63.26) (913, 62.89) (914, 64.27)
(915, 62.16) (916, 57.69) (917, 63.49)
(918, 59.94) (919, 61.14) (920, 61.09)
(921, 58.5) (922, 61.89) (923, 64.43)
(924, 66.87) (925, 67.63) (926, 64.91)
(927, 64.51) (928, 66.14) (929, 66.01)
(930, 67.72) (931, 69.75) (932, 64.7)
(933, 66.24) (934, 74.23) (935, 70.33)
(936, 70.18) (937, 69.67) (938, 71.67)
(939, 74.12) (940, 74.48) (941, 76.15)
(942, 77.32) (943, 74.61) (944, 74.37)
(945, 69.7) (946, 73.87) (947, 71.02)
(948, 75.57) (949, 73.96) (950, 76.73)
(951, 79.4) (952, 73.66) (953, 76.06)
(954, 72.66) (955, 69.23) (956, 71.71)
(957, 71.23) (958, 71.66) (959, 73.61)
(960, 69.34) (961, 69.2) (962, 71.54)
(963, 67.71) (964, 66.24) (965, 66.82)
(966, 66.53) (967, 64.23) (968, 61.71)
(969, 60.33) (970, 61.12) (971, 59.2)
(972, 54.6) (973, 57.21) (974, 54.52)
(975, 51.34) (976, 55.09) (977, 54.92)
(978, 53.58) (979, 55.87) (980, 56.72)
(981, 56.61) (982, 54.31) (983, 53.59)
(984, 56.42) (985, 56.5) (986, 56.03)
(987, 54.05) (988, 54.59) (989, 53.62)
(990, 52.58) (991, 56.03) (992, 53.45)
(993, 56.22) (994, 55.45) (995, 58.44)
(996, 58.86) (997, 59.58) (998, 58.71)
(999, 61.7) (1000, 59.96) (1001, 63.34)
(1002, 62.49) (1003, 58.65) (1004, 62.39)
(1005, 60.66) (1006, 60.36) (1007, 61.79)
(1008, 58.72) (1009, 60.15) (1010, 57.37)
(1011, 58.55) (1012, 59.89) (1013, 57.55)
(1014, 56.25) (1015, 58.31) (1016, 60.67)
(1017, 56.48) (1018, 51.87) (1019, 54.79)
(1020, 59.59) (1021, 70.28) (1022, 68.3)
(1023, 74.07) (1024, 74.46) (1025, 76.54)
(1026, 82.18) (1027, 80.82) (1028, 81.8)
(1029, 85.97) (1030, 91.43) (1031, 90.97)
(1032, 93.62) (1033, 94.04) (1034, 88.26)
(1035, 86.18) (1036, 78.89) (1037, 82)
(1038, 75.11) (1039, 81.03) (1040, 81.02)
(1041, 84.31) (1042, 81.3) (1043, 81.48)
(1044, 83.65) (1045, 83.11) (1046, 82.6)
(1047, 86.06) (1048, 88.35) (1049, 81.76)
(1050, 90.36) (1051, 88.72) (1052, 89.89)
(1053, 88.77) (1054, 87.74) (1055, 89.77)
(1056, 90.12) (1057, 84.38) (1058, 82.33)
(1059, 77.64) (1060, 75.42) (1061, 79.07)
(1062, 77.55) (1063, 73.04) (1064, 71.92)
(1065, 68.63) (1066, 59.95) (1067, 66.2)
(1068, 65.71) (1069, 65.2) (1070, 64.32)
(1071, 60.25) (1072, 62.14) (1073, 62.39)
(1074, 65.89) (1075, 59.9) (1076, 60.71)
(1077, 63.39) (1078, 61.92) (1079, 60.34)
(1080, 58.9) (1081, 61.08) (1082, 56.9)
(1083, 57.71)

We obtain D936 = 65.2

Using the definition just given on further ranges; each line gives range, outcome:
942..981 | 66.5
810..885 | 58.2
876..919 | 58.6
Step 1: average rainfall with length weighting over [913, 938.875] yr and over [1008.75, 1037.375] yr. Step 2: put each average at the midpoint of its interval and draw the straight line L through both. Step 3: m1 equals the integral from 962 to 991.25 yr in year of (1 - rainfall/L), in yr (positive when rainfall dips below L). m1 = 4.7 yr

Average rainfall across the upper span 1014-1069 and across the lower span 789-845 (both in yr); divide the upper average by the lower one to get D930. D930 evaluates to 1.43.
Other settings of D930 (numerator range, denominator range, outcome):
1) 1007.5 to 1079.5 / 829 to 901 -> 1.26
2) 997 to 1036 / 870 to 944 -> 1.11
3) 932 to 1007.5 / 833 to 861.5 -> 1.04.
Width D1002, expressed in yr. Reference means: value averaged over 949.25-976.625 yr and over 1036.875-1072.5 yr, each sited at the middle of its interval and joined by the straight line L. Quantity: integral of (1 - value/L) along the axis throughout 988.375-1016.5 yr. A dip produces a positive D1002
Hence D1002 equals 5.1 yr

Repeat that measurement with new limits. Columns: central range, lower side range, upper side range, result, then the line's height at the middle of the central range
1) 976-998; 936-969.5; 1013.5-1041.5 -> 5.31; 73.4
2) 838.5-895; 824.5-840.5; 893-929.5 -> 0.51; 59.6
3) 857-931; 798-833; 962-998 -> -4.71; 56.9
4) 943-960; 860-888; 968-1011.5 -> -4.95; 56.8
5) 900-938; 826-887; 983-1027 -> -3.79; 59.2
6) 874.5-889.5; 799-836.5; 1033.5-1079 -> 2.99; 61.7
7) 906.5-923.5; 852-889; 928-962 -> 1.01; 66.2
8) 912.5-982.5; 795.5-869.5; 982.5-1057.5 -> -0.28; 66.1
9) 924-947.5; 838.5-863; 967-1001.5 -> -4.41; 59.2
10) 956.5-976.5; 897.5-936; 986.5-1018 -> -0.88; 60.9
